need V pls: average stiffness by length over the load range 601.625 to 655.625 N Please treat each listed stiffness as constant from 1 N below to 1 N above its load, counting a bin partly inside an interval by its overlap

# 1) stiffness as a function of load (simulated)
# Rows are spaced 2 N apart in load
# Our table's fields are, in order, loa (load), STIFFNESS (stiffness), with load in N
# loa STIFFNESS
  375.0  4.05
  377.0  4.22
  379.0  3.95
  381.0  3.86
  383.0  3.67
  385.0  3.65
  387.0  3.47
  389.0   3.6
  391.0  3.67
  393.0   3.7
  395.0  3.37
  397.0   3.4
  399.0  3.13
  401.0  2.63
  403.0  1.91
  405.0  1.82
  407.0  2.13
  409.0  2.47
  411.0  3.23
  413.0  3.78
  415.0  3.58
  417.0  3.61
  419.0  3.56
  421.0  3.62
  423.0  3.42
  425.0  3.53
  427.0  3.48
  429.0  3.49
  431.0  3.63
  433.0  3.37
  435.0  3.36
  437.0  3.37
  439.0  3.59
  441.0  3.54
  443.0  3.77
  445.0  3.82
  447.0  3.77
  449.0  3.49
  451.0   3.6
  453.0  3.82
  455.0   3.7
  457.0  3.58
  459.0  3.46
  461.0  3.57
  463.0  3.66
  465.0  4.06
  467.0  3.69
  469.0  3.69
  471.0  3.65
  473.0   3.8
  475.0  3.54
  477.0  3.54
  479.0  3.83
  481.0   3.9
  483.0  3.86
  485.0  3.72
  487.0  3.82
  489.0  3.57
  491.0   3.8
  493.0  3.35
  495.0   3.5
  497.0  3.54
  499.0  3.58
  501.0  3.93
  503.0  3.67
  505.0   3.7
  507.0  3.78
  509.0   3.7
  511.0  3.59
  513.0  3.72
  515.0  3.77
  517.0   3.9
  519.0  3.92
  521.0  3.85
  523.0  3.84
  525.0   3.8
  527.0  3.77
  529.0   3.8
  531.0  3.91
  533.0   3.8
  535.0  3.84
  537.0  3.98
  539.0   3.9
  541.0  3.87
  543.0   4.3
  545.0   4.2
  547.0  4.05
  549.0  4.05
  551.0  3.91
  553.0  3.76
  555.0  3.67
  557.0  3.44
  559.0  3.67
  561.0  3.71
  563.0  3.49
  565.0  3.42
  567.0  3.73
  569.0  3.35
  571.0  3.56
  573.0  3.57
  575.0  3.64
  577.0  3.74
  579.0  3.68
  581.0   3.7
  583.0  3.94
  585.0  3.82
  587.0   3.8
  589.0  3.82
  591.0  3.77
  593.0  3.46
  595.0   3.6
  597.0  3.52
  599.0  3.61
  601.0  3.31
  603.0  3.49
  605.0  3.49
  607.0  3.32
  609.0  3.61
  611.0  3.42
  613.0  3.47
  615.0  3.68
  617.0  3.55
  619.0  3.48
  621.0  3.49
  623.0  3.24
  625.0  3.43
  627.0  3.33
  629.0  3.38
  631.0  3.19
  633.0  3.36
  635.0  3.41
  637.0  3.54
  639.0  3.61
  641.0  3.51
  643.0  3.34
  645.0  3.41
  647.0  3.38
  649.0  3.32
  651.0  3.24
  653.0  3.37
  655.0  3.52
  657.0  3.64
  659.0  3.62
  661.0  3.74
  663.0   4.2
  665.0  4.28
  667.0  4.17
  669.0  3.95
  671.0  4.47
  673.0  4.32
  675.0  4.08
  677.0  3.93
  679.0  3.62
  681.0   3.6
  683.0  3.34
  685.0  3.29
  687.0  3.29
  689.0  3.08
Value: 3.43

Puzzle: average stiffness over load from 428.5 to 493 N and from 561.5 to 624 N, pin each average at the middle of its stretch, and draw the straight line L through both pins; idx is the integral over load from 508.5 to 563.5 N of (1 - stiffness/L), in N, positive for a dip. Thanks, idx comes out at -3.42 N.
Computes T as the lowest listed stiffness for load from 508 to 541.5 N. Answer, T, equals 3.59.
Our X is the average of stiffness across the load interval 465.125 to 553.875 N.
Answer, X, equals 3.79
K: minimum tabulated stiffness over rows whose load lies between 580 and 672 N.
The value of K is 3.19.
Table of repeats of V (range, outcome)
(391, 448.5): 3.3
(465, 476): 3.71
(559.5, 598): 3.65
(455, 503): 3.68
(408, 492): 3.6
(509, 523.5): 3.79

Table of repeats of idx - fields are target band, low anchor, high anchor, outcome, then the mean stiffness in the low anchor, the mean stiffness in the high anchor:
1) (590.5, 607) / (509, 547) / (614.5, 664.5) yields 0.5 N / 3.88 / 3.49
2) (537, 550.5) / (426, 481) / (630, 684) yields -1.5 N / 3.63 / 3.67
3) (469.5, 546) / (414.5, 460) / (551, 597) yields -3.4 N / 3.57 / 3.65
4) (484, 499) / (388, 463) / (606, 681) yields -0.7 N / 3.37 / 3.61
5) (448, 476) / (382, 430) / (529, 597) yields -1.9 N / 3.25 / 3.76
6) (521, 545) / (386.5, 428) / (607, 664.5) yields -3.9 N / 3.19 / 3.49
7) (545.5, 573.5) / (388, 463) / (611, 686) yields -1.4 N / 3.37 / 3.61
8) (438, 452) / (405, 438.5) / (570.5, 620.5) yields -1.3 N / 3.31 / 3.6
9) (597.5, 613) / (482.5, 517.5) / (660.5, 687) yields 1.4 N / 3.69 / 3.9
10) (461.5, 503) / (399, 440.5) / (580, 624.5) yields -4.8 N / 3.18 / 3.57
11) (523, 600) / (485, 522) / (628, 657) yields -3.7 N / 3.71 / 3.41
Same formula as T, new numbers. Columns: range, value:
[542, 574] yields 3.35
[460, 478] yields 3.54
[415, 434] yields 3.37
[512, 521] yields 3.72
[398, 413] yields 1.82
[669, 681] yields 3.6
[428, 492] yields 3.36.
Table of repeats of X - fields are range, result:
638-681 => 3.75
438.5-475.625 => 3.68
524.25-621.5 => 3.69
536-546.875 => 4.05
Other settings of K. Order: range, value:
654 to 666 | 3.52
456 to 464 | 3.46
